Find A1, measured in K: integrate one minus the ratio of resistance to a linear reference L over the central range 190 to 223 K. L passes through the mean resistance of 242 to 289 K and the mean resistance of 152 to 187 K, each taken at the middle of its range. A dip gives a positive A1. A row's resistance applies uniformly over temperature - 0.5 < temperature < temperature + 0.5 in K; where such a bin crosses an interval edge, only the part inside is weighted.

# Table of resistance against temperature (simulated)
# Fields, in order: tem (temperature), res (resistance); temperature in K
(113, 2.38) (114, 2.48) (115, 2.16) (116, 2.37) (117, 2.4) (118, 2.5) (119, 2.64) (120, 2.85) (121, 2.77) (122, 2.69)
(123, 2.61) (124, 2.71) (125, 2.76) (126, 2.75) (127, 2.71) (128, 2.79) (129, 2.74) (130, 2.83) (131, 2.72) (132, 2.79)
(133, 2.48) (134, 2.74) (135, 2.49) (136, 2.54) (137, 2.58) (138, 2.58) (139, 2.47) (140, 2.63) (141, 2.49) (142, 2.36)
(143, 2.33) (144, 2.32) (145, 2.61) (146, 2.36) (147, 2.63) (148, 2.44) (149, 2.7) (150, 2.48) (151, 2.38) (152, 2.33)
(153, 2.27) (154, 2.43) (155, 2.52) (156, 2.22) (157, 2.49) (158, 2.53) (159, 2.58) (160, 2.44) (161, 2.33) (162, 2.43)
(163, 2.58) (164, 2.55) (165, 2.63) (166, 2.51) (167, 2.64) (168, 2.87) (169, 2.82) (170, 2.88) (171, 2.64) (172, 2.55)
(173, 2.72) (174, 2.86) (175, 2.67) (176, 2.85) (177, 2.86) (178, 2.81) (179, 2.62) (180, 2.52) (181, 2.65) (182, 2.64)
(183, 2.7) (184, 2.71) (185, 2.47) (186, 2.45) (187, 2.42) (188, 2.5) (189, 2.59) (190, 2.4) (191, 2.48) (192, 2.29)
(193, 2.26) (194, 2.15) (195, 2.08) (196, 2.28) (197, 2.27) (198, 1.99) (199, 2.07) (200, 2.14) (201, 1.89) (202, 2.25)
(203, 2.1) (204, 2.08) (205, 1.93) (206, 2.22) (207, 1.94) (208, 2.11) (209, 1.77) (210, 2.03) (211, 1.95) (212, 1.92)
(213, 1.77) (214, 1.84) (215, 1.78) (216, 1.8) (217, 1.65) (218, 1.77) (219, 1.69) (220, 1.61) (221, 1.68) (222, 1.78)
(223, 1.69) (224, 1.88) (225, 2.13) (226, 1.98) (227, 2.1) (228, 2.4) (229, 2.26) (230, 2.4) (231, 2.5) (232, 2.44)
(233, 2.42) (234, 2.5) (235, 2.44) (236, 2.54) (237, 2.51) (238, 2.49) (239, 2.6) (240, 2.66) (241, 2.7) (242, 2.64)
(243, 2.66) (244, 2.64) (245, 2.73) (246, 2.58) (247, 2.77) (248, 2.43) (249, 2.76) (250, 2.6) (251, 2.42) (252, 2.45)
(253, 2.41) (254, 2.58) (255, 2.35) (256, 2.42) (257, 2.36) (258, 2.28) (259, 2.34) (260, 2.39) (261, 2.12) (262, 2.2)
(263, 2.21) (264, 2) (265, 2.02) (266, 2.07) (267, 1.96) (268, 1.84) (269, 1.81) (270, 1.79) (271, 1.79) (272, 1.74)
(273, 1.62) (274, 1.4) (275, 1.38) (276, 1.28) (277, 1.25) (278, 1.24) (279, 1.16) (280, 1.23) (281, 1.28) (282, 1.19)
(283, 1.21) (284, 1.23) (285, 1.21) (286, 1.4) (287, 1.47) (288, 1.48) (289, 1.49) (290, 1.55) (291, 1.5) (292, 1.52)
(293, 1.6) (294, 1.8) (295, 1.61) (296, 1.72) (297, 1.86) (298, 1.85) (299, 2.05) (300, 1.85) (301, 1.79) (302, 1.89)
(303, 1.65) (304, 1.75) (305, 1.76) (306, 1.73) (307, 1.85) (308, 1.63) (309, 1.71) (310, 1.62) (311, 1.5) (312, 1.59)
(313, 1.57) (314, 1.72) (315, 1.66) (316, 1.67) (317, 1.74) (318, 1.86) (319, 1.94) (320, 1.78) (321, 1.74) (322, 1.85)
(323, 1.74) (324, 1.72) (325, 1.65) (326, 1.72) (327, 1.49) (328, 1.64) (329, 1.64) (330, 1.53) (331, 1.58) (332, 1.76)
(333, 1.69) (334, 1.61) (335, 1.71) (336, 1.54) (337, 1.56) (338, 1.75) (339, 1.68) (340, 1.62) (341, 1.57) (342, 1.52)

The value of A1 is 5.1 K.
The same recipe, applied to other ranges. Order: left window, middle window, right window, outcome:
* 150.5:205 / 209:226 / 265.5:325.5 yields 2.9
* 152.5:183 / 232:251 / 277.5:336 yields -4.6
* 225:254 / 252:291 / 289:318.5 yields 6.7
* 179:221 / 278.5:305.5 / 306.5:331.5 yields 3.4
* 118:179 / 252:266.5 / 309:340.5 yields -1.8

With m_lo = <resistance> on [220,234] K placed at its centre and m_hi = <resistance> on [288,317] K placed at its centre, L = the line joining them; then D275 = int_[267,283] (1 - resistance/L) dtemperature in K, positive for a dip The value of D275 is 3.3 K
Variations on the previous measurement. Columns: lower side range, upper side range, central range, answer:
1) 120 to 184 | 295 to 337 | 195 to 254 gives -0.4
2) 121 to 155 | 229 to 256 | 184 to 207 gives 2.8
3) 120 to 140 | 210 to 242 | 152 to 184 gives -1.9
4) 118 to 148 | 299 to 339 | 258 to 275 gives 0.1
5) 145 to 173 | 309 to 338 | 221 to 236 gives -0.2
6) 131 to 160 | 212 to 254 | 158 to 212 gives -0.4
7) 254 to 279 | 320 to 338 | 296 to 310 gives -0.2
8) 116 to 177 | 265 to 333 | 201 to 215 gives 1.4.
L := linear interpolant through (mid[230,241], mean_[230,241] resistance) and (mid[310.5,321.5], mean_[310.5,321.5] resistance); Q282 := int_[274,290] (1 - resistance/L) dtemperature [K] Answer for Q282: 5.7 K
